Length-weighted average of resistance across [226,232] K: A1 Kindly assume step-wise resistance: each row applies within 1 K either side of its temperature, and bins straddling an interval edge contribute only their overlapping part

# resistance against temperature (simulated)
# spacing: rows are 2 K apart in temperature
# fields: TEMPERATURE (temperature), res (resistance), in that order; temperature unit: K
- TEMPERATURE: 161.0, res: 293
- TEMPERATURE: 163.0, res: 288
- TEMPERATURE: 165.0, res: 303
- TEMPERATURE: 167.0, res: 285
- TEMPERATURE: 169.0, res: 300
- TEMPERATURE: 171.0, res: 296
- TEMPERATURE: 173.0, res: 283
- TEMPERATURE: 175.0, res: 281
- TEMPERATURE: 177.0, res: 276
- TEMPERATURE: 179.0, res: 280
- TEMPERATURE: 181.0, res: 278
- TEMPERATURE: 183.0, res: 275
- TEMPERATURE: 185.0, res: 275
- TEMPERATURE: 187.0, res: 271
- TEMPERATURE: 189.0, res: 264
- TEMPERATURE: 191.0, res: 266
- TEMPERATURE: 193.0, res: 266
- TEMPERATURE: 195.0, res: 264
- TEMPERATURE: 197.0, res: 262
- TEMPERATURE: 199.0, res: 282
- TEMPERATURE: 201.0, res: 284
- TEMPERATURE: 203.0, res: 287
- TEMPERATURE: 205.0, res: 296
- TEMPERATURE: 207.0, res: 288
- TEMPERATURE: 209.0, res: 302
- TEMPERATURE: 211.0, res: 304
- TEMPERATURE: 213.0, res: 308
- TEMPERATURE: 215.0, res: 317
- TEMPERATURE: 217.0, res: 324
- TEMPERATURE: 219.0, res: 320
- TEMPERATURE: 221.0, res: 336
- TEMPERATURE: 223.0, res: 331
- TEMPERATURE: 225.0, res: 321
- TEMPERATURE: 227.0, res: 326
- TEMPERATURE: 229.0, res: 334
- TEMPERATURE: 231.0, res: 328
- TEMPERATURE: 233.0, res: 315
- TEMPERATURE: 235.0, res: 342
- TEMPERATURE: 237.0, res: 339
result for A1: 329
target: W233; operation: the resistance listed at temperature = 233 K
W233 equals 315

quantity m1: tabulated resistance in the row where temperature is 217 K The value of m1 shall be 324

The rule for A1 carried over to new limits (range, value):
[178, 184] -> 278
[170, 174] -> 290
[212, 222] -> 321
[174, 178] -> 278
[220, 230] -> 330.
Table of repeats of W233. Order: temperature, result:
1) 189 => 264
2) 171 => 296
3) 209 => 302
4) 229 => 334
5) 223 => 331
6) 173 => 283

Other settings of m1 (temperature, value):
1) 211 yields 304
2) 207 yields 288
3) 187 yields 271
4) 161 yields 293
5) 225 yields 321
